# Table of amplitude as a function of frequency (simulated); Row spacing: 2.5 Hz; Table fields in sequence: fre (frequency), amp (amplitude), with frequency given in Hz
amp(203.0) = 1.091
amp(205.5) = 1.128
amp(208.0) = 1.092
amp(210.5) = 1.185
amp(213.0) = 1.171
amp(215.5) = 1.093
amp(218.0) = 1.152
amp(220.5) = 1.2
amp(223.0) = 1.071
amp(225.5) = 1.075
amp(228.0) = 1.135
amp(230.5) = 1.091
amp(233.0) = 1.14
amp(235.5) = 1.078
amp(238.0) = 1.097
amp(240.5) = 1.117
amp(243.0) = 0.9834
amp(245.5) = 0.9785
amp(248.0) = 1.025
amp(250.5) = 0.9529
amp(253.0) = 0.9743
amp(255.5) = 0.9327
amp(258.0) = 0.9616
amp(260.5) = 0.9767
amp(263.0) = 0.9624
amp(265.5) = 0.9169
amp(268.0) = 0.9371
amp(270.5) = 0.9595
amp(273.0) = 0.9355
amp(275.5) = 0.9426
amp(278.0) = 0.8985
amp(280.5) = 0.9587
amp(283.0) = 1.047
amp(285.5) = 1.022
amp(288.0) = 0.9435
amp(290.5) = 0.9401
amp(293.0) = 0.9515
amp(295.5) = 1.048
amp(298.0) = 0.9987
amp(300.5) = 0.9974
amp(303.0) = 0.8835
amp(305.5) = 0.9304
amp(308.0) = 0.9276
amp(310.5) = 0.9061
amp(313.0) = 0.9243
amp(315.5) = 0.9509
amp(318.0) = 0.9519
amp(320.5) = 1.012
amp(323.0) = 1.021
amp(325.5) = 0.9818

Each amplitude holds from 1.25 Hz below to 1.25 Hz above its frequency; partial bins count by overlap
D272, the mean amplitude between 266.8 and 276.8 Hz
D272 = 0.943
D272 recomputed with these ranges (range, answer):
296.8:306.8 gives 0.952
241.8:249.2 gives 0.996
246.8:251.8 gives 0.988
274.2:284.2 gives 0.961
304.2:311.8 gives 0.921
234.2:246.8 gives 1.05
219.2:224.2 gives 1.14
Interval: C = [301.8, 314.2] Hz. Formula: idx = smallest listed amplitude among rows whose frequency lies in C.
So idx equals 0.8835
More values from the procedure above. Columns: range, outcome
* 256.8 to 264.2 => 0.9616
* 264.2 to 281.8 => 0.8985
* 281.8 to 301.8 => 0.9401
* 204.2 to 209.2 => 1.092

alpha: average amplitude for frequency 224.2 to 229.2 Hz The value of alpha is 1.1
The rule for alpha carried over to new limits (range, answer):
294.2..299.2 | 1.02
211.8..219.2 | 1.14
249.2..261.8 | 0.96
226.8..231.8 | 1.11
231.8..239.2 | 1.1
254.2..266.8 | 0.95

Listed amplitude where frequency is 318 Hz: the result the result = 0.9519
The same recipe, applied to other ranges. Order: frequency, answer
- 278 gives 0.8985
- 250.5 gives 0.9529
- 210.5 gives 1.185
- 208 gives 1.092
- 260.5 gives 0.9767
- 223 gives 1.071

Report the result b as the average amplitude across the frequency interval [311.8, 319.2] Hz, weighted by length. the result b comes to 0.942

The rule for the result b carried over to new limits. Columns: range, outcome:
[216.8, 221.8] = 1.18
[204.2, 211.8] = 1.13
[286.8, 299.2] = 0.976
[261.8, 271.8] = 0.944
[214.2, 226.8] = 1.12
